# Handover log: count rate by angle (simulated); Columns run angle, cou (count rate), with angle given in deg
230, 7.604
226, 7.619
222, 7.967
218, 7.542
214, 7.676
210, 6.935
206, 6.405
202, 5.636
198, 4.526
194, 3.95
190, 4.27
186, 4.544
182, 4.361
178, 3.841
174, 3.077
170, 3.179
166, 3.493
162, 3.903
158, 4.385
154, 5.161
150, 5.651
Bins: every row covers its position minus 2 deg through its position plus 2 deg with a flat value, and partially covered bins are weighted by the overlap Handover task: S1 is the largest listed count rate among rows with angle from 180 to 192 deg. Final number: 4.544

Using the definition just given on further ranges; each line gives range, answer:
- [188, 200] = 4.526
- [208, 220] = 7.676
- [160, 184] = 4.361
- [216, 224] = 7.967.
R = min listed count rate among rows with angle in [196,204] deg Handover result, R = 4.526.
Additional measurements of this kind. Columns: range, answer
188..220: 3.95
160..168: 3.493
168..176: 3.077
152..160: 4.385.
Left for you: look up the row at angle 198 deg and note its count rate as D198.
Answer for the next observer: 4.526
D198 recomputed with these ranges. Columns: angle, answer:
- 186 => 4.544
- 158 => 4.385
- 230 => 7.604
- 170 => 3.179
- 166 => 3.493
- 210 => 6.935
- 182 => 4.361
